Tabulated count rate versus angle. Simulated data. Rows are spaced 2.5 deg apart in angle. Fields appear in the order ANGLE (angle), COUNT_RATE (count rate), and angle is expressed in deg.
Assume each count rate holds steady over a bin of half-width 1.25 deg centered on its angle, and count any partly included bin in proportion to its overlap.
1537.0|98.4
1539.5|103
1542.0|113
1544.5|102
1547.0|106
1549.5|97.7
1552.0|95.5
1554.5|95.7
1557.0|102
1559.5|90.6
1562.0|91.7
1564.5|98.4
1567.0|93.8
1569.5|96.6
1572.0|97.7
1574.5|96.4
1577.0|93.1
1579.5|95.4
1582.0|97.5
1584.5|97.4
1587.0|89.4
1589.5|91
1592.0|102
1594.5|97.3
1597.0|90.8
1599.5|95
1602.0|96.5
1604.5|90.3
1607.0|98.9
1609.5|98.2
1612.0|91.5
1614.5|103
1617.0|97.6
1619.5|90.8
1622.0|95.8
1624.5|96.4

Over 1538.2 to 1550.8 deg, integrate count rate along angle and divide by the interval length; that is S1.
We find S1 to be 104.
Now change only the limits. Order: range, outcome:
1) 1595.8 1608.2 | 94.3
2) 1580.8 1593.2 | 95.4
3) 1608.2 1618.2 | 97.6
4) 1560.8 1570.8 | 95.2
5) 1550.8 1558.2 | 97.7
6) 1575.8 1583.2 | 95.3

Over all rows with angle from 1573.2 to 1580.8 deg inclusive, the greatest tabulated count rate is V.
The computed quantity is 96.4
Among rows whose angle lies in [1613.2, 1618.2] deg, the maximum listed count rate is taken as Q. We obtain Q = 103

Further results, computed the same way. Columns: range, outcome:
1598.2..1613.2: 98.9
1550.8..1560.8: 102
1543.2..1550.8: 106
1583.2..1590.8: 97.4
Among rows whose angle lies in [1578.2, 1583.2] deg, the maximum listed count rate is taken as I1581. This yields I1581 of 97.5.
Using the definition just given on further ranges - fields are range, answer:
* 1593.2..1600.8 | 97.3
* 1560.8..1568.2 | 98.4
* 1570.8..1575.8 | 97.7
